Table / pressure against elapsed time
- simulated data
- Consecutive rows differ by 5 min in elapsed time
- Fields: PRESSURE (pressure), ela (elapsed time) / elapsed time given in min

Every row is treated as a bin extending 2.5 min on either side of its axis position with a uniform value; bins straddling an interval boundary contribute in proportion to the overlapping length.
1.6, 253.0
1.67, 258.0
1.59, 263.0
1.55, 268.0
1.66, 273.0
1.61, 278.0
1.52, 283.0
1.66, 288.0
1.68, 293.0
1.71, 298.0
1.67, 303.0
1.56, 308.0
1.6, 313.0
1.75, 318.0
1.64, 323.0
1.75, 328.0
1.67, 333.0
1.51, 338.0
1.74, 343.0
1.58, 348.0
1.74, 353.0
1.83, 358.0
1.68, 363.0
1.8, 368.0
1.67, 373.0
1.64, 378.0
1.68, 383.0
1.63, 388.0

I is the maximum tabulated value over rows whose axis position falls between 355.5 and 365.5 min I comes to 1.83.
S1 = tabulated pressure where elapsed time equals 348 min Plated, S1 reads 1.58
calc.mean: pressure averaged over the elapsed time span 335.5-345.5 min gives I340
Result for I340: 1.62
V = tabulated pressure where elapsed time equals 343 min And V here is 1.74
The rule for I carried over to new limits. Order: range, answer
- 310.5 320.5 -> 1.75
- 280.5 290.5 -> 1.66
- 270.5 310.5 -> 1.71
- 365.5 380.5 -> 1.8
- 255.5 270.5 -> 1.67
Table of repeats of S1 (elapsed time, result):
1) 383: 1.68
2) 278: 1.61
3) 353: 1.74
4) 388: 1.63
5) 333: 1.67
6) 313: 1.6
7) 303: 1.67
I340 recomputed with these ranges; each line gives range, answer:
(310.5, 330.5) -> 1.69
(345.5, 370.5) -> 1.73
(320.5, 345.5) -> 1.66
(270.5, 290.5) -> 1.61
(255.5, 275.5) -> 1.62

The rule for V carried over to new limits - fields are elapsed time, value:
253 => 1.6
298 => 1.71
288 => 1.66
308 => 1.56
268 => 1.55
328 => 1.75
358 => 1.83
